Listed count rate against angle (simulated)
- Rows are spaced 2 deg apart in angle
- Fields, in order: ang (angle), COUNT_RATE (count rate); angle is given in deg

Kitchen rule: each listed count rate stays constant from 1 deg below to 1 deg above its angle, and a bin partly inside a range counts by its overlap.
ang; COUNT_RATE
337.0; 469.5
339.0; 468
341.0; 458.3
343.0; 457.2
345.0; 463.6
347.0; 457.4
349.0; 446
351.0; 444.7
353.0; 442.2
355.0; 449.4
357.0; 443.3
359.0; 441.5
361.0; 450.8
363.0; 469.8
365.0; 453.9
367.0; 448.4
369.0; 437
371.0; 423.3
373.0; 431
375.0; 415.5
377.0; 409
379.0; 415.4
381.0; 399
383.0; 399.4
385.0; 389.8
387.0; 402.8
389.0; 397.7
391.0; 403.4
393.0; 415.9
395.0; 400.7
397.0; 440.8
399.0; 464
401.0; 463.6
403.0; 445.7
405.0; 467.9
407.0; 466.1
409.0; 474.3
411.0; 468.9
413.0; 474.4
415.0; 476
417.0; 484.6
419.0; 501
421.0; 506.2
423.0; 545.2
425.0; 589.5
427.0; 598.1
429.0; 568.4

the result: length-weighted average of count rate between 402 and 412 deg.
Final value 465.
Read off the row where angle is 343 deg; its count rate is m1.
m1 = 457.2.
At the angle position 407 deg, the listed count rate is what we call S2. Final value 466.1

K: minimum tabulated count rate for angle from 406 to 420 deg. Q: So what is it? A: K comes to 466.1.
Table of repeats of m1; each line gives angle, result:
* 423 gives 545.2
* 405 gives 467.9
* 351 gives 444.7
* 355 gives 449.4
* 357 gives 443.3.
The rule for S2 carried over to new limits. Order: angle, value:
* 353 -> 442.2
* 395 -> 400.7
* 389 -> 397.7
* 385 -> 389.8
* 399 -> 464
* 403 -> 445.7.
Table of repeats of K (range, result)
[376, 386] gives 389.8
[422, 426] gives 545.2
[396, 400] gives 440.8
